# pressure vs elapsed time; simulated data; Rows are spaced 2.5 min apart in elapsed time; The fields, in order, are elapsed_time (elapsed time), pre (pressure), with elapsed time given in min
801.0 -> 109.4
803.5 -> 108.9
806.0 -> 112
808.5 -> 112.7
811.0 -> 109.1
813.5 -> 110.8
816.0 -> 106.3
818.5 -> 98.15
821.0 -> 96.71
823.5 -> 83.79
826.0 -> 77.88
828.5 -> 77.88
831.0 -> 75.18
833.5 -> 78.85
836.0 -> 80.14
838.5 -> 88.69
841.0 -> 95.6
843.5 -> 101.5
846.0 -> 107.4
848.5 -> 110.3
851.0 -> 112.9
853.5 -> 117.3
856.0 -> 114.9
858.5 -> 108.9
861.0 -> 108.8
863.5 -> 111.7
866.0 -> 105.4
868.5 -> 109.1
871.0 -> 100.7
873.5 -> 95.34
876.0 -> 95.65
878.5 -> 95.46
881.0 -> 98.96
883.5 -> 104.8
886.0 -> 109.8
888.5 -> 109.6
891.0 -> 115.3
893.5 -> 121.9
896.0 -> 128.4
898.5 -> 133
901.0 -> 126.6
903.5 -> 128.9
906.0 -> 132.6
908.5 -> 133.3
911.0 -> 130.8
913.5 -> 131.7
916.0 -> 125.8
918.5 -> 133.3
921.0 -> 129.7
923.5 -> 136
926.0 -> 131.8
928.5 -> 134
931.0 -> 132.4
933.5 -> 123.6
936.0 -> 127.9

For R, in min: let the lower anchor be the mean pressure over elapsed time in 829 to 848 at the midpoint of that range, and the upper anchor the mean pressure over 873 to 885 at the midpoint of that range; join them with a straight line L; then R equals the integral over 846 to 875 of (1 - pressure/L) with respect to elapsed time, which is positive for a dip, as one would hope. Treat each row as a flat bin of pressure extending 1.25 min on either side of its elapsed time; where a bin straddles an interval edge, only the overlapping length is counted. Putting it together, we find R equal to -4.3 min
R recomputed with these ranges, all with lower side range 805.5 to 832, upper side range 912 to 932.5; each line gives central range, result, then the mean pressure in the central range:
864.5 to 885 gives 2.56 min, 101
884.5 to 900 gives 0.25 min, 120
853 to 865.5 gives -0.18 min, 112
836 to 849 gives 0.78 min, 98.2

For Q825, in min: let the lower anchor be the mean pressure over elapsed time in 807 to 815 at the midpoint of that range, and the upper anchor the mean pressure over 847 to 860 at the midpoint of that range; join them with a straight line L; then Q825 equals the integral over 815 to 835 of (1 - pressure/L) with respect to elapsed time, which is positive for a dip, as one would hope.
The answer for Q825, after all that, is 4.5 min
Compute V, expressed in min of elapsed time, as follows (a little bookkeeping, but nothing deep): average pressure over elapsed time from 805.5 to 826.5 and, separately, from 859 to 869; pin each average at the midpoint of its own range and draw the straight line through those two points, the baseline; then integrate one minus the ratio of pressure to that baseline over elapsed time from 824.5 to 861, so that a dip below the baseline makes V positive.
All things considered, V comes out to 3.1 min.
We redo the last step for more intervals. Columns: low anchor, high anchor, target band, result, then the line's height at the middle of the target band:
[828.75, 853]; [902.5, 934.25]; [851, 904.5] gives 0.2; 112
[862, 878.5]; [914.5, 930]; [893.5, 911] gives -1.4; 121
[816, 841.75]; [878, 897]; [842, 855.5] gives -2.2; 94.5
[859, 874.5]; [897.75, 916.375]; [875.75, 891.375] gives 1.6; 116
